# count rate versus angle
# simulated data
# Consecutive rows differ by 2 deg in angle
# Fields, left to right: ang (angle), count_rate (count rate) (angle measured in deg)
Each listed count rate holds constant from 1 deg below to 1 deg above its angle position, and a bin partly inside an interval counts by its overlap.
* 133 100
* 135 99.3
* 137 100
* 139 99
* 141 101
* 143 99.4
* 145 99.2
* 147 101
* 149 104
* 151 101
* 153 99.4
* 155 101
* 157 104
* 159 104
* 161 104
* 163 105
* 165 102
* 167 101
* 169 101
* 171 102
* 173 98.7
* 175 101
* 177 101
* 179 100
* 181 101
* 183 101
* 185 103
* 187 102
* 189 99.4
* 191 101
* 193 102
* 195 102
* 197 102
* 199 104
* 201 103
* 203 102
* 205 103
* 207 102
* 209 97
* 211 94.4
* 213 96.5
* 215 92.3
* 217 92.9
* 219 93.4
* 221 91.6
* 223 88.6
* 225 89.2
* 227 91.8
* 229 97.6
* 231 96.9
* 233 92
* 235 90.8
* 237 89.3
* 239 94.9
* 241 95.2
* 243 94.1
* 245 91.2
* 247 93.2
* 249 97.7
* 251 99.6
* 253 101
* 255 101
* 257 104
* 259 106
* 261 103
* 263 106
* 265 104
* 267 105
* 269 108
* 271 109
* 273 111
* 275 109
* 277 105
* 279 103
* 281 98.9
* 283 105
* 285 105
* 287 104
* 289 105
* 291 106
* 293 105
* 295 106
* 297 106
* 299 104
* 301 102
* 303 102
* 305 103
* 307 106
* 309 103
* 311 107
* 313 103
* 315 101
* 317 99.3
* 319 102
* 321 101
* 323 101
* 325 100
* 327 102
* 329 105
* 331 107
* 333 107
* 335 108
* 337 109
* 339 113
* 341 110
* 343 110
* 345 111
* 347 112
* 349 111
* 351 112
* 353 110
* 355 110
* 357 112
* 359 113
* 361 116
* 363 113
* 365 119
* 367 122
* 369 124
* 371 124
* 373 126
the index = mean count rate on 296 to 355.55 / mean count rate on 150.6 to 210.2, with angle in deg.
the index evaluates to 1.04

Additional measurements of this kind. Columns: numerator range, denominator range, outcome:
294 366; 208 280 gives 1.09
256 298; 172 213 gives 1.05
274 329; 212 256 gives 1.10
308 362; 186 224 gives 1.09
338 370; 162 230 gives 1.15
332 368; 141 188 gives 1.10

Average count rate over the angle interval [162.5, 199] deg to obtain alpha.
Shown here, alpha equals 101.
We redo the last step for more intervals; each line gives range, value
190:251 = 96.1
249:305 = 104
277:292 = 104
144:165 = 102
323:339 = 106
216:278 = 98.5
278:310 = 104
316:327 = 101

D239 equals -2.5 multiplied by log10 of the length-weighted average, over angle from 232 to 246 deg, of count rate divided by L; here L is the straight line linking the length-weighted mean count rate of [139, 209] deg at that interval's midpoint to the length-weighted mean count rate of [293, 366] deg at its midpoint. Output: 0.13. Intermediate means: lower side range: 102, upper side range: 107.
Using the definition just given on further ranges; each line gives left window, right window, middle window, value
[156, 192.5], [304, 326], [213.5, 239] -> 0.11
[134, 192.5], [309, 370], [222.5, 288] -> 0.06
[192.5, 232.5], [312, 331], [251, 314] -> -0.05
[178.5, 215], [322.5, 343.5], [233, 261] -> 0.07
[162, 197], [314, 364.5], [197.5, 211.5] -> 0.01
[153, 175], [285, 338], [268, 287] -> -0.02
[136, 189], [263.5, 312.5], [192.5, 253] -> 0.08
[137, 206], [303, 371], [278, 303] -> 0.03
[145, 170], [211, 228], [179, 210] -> -0.06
